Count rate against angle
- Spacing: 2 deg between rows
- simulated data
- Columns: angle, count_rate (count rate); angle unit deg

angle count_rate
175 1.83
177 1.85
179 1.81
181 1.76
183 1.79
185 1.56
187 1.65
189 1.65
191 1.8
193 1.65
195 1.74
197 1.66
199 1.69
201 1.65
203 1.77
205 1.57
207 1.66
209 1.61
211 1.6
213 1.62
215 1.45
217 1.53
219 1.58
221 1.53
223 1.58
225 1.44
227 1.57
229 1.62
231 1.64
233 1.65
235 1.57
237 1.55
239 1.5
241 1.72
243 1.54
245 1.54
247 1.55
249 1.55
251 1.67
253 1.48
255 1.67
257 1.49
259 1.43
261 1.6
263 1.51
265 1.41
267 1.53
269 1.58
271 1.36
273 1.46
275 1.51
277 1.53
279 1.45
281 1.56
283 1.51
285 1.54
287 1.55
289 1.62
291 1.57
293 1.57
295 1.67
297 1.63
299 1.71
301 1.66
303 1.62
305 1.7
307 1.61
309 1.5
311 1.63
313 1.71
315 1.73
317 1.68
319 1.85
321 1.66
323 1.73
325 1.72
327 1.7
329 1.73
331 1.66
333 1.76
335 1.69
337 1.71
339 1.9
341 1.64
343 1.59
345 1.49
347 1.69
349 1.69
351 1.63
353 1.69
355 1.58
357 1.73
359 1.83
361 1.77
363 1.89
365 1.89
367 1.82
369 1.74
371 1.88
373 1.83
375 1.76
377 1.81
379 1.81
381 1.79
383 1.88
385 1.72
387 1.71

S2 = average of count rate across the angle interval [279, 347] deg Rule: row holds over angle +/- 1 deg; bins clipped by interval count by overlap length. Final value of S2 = 1.65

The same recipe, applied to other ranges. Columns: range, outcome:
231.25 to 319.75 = 1.58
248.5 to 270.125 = 1.54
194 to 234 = 1.61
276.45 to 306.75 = 1.59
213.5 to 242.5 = 1.57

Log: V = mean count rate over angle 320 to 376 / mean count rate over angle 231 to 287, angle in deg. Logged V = 1.12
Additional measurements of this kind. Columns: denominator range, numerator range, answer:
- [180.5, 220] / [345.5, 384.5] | 1.07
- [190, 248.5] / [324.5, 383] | 1.08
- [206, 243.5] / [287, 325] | 1.05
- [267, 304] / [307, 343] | 1.09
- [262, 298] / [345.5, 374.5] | 1.15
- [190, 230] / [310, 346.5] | 1.05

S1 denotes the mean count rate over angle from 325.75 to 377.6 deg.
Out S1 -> 1.73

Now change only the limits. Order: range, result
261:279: 1.49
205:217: 1.58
